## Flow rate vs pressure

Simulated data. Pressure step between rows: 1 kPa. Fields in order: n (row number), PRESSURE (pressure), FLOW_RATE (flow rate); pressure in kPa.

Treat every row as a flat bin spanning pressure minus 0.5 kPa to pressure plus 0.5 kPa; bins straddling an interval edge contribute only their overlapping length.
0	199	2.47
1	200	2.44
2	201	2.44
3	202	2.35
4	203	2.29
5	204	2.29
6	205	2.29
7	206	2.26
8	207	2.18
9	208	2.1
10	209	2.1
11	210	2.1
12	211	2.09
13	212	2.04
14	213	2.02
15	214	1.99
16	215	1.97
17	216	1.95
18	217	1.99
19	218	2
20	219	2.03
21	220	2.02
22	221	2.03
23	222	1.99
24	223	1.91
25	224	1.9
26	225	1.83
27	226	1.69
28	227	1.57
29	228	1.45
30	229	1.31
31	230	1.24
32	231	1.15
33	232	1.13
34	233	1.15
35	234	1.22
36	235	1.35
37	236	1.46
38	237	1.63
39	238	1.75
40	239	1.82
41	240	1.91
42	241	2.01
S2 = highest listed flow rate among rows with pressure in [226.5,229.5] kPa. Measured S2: 1.57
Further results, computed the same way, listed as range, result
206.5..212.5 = 2.18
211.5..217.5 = 2.04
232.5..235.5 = 1.35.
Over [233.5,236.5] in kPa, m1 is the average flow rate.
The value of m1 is 1.34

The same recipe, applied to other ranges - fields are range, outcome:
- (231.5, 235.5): 1.21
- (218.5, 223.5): 2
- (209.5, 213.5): 2.06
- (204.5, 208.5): 2.21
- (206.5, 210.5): 2.12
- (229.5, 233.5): 1.17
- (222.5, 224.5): 1.9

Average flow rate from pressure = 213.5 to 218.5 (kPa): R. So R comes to 1.98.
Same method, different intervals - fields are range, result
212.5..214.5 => 2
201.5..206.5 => 2.3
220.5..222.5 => 2.01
